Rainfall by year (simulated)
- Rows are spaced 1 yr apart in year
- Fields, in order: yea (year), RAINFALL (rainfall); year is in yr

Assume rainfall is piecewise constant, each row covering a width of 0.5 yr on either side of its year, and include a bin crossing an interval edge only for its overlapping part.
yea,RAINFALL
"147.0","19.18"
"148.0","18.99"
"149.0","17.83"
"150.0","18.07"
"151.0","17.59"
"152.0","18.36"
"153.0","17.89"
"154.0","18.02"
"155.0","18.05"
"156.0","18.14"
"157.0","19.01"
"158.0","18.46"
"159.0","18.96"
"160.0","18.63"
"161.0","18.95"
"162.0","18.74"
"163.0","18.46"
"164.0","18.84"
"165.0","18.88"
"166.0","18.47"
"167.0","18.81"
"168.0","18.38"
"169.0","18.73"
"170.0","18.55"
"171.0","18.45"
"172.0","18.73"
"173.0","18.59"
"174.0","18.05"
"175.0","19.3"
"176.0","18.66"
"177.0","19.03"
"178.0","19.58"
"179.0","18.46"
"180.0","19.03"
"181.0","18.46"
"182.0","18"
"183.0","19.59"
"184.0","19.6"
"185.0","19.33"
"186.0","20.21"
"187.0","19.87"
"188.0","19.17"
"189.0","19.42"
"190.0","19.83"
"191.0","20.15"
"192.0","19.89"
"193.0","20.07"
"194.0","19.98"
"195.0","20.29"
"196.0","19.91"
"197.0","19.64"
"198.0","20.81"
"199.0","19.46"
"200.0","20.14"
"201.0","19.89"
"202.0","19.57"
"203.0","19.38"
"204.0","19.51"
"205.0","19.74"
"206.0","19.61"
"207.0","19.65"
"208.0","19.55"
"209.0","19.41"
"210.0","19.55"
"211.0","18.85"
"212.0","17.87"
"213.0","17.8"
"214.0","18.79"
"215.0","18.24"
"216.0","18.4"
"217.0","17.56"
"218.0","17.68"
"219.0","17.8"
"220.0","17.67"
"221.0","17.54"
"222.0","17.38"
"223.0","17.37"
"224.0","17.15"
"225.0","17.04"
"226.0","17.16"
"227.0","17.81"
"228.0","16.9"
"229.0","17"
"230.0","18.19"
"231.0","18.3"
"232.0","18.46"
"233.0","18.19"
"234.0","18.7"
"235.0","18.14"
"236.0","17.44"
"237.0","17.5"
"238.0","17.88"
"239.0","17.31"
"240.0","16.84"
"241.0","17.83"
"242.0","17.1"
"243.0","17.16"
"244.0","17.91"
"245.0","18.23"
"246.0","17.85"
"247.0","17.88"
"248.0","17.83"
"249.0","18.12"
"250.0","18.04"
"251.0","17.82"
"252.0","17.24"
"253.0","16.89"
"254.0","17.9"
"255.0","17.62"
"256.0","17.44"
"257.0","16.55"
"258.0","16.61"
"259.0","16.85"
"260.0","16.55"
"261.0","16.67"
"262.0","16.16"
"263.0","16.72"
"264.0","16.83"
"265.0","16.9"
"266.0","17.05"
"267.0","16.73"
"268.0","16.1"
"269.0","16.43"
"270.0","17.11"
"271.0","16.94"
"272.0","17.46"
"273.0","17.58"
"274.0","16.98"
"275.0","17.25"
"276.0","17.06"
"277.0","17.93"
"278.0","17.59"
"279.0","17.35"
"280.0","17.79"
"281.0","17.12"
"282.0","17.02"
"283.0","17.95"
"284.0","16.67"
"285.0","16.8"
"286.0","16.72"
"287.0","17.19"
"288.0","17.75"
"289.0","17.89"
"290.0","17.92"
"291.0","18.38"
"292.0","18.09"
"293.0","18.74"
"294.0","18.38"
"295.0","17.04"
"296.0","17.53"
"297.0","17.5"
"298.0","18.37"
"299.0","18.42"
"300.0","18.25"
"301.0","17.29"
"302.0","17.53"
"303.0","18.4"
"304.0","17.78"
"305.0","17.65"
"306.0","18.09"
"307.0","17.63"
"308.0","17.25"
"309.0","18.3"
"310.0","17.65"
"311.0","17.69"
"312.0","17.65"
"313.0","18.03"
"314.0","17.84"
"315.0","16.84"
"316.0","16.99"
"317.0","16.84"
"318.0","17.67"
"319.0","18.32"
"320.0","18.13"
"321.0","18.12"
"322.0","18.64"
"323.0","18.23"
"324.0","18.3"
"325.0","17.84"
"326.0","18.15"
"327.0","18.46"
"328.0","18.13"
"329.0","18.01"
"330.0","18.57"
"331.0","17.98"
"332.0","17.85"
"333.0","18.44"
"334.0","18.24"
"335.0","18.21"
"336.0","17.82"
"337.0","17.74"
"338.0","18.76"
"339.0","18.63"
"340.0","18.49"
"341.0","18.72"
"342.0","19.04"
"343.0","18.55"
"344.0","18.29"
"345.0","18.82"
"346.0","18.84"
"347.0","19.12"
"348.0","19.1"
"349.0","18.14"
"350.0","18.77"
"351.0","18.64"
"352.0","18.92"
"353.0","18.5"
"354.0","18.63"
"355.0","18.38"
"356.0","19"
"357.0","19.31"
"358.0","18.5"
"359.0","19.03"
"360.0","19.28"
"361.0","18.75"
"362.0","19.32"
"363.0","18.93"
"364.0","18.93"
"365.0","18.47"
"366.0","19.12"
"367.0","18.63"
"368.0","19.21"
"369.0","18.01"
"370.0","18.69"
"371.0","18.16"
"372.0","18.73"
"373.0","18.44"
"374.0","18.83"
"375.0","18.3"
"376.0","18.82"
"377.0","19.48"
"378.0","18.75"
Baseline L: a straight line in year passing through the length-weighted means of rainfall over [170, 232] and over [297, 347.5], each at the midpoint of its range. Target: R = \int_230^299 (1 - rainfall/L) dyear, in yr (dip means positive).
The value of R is 3.7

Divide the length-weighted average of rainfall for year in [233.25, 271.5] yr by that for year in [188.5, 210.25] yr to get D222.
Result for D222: 0.87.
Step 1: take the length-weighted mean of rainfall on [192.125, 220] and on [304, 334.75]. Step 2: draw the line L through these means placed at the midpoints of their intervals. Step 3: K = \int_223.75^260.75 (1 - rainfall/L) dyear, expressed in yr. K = 2.5 yr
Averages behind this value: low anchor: 19.2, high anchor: 17.9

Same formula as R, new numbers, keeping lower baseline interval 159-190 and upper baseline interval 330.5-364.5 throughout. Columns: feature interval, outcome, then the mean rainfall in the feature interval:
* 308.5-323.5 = 0.72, 17.8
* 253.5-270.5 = 1.75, 16.8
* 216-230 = 1.03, 17.5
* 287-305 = 0.76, 17.9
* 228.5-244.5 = 0.91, 17.7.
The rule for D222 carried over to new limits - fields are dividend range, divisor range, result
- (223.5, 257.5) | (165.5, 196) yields 0.92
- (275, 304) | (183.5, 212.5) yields 0.90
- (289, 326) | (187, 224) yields 0.94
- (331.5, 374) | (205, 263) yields 1.05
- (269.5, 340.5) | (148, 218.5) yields 0.94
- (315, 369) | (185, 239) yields 0.99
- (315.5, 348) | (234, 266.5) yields 1.05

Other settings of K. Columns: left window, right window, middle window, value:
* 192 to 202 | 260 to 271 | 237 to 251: 0.02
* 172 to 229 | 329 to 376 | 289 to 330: 1.73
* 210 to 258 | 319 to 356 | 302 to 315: 0.32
